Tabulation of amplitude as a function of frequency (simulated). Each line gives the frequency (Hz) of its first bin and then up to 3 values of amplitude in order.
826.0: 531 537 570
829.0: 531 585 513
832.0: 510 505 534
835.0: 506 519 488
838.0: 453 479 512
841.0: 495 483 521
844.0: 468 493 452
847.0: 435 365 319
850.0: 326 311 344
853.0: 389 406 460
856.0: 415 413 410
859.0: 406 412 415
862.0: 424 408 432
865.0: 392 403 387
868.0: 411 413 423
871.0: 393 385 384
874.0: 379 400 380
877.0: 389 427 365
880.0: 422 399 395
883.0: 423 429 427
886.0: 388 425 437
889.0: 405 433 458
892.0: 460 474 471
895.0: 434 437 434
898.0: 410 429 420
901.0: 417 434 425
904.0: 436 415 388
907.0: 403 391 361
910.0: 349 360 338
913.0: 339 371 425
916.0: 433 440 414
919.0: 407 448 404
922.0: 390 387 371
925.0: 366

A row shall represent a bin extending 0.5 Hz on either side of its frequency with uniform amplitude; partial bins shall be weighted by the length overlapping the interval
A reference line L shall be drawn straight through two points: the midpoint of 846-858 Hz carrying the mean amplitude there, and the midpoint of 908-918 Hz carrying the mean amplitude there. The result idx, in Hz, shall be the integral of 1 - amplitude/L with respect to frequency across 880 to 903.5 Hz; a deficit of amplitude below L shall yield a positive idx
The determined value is -2.8 Hz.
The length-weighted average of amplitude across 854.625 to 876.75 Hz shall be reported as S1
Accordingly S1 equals 406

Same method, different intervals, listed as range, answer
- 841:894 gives 413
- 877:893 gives 420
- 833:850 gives 467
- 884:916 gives 413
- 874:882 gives 396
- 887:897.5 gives 443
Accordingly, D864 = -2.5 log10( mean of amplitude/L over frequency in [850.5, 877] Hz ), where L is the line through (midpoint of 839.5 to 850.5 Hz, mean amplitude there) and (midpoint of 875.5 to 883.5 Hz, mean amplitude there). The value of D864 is 0.05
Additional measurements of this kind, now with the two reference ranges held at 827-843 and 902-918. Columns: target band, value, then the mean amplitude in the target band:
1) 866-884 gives 0.13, 400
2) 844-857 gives 0.23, 397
